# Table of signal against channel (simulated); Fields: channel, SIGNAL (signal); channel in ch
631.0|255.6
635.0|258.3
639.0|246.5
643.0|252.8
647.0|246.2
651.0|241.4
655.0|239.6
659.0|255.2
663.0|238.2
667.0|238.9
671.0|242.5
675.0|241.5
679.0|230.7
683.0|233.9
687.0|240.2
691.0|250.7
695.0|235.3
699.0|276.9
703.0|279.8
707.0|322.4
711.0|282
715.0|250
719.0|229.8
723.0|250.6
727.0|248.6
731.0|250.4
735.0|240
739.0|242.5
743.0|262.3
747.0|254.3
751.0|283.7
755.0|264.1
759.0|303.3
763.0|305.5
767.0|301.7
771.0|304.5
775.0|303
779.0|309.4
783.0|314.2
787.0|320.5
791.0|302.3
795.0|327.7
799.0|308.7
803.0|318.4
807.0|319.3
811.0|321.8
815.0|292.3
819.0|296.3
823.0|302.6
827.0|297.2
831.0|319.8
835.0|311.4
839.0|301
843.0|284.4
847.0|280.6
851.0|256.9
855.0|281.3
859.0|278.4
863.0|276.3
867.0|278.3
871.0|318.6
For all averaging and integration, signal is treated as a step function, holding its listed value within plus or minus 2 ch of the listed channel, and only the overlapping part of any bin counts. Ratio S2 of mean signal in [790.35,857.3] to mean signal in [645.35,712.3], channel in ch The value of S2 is 1.19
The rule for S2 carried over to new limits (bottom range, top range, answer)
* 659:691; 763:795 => 1.29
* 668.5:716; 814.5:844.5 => 1.17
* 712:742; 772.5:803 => 1.27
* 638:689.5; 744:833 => 1.25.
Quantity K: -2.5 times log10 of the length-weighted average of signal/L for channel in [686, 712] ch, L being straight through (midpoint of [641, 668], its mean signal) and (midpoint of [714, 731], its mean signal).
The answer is -0.11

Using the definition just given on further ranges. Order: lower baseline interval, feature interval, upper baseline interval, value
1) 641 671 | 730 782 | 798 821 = 0.03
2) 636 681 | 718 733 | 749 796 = 0.13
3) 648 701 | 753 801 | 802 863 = -0.10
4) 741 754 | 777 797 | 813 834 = -0.11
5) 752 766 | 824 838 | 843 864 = -0.11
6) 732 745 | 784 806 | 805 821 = -0.08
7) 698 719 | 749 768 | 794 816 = 0.02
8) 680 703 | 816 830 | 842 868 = -0.11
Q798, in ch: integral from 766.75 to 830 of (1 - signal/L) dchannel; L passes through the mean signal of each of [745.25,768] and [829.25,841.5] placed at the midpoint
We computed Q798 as -2.39 ch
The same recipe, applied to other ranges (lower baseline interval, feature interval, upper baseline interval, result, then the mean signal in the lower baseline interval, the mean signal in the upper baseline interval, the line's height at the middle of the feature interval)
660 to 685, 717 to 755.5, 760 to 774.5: 4.1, 238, 304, 282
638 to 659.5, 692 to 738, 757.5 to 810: 2.9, 246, 311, 278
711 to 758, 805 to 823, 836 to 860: -2.2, 255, 282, 274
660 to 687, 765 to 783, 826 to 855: -2.3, 238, 292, 271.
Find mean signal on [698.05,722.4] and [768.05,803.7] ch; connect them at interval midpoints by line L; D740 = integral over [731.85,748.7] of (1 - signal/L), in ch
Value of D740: 2.2 ch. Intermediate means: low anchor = 272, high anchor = 312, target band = 250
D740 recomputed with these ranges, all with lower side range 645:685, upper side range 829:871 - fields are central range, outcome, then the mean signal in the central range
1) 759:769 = -1.4 ch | 304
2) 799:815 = -2.2 ch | 315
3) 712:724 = 0.4 ch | 246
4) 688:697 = 0.2 ch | 243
